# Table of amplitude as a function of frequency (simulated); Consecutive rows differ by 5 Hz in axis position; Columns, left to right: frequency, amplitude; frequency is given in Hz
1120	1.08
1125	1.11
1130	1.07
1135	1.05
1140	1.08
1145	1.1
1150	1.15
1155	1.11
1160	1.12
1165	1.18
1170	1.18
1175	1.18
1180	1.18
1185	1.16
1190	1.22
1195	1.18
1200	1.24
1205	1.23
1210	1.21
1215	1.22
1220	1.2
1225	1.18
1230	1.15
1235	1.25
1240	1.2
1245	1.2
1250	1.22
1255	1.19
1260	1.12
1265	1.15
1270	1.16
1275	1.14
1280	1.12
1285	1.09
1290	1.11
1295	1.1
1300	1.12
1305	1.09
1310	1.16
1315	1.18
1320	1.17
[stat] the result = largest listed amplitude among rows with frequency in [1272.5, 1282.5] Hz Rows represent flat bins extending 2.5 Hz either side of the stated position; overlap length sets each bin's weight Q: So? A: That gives 1.14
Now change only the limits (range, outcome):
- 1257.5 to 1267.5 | 1.15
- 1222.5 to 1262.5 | 1.25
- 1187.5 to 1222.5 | 1.24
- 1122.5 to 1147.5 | 1.11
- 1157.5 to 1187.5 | 1.18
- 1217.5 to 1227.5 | 1.2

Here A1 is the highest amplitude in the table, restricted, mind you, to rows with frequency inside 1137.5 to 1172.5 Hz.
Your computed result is 1.18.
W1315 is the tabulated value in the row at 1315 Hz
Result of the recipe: 1.18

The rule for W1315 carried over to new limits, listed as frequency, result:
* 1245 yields 1.2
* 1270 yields 1.16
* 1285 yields 1.09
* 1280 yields 1.12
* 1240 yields 1.2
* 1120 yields 1.08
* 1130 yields 1.07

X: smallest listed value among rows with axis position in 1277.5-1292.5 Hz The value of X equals 1.09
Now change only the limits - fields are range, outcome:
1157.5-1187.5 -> 1.12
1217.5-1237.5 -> 1.15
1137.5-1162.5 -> 1.08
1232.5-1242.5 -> 1.2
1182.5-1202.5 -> 1.16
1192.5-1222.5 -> 1.18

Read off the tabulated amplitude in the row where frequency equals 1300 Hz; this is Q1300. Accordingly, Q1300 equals 1.12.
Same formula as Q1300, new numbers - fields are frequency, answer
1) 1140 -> 1.08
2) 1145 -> 1.1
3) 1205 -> 1.23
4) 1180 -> 1.18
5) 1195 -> 1.18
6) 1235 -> 1.25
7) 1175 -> 1.18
